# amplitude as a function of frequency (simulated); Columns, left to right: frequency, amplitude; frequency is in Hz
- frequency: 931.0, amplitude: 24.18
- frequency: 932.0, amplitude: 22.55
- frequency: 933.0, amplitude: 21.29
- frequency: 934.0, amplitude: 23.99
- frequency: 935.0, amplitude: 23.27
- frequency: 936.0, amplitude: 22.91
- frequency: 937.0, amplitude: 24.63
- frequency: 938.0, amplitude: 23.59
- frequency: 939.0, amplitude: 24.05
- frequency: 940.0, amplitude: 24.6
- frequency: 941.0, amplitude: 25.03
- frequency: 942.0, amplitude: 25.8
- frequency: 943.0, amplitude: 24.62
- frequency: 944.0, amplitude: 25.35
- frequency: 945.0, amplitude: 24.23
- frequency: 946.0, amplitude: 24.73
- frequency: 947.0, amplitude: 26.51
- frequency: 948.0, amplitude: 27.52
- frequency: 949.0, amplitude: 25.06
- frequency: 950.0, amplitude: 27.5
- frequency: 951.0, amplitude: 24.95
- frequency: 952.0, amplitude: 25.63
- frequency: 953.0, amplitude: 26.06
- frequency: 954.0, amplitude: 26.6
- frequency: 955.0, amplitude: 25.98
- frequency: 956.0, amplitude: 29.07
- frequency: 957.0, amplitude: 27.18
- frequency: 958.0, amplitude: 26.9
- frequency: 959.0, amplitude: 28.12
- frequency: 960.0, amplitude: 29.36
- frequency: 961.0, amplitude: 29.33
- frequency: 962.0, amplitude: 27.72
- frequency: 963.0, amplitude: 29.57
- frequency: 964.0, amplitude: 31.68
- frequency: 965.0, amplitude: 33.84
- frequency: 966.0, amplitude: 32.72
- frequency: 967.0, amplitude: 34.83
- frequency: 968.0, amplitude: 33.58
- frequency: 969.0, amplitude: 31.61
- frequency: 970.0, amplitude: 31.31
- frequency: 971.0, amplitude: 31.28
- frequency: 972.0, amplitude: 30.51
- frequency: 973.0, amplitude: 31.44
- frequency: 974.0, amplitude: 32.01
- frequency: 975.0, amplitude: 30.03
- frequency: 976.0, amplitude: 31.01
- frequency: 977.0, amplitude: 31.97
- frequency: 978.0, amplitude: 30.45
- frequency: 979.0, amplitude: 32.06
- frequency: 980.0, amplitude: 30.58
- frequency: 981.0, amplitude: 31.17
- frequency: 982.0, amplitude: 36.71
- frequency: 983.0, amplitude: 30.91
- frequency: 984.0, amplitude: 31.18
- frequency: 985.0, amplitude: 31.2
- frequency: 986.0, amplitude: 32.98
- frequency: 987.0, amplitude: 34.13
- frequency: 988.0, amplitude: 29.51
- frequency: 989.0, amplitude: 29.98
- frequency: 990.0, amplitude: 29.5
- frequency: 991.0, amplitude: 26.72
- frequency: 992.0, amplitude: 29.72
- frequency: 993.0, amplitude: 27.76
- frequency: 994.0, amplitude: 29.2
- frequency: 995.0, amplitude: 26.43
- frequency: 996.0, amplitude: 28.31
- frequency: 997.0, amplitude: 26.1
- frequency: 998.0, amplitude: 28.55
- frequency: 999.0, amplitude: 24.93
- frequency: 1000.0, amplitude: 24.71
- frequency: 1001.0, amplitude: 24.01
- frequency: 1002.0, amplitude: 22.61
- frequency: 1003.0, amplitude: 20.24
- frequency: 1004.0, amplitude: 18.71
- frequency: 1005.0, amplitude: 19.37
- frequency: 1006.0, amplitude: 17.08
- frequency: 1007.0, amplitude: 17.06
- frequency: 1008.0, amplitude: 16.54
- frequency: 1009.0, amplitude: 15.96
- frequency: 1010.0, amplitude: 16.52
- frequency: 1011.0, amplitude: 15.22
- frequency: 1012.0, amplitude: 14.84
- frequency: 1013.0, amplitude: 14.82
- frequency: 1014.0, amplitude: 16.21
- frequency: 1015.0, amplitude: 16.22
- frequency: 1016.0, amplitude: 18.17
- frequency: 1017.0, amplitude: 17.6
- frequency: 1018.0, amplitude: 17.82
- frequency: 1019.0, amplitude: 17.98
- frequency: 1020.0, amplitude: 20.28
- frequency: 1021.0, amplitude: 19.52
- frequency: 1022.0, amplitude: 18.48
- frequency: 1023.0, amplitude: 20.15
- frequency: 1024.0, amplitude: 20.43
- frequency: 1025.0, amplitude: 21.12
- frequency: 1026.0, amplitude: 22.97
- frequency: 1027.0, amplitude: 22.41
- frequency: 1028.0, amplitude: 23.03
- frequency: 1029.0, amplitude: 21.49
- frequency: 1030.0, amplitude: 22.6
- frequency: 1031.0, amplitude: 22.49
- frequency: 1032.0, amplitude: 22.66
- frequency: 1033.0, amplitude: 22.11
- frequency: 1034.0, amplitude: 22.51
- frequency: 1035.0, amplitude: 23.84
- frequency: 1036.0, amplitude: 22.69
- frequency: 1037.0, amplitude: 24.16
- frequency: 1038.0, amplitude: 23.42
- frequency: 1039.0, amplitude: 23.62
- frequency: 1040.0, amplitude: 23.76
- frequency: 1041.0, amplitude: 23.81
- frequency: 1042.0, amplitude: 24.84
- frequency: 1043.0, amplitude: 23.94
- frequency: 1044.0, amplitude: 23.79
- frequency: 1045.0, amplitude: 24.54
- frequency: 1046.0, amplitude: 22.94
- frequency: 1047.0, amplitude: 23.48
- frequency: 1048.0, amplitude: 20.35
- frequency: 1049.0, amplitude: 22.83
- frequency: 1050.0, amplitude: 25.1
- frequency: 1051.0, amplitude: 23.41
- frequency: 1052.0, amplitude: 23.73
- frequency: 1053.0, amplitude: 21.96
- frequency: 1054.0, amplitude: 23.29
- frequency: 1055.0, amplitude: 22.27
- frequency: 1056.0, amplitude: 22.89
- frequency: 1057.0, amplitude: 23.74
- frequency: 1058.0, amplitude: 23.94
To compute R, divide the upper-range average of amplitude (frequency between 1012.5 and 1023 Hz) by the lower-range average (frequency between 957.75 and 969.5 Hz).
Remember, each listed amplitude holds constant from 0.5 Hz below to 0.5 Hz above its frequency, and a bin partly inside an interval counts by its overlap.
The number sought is 0.6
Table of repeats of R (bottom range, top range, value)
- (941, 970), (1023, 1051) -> 0.82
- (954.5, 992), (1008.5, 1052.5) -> 0.69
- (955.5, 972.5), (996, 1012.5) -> 0.67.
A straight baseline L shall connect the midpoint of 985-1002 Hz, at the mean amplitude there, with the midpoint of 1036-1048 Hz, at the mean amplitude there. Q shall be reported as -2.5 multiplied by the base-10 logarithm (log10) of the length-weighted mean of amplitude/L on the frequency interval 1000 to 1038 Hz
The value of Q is 0.28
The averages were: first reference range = 28.2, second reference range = 23.7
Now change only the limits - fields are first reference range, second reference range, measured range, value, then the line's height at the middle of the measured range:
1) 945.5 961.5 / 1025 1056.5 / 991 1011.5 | 0.11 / 24.8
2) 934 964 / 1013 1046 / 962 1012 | -0.15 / 23.9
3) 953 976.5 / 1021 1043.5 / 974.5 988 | -0.13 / 28.3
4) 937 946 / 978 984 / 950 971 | -0.04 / 28.2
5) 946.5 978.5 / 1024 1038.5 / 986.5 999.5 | -0.08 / 26.4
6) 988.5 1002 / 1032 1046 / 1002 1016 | 0.46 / 26.1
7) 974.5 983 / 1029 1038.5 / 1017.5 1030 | 0.19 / 24.5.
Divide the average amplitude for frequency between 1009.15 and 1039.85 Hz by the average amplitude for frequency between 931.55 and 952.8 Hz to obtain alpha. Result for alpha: 0.82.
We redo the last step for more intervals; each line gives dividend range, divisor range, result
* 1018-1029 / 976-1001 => 0.69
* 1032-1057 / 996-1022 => 1.20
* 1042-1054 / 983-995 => 0.78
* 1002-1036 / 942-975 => 0.68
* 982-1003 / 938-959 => 1.10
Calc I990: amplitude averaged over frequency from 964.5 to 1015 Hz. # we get 26.9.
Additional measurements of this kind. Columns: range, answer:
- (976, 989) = 31.8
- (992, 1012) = 22.1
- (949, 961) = 27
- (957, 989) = 31.2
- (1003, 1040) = 19.8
